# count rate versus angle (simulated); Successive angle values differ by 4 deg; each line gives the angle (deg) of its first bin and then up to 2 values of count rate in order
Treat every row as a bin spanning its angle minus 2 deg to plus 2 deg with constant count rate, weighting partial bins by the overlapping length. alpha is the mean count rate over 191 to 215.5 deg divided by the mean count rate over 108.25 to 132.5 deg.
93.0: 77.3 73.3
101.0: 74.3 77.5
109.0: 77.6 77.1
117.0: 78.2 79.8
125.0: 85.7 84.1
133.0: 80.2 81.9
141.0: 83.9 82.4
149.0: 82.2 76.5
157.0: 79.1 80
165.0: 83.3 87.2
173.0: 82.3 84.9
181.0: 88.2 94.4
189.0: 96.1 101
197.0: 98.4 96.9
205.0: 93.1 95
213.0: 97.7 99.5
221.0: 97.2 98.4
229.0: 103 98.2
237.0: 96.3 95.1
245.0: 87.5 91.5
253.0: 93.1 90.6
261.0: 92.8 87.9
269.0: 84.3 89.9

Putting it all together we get 1.21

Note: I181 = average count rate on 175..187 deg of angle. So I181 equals 89.2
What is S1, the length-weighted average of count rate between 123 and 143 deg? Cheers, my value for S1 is 83.2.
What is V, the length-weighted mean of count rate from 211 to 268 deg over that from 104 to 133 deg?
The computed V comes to 1.18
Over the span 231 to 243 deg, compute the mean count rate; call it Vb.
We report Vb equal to 96.5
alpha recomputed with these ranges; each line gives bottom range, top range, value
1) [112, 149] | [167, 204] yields 1.13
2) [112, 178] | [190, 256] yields 1.18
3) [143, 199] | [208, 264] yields 1.10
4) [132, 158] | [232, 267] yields 1.14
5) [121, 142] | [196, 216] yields 1.16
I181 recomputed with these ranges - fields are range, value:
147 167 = 80.2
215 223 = 98.3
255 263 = 91.7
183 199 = 97.5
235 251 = 92.6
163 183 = 85.2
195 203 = 97.7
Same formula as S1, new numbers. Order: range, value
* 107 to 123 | 78.2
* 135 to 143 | 82.9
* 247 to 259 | 91.7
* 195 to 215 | 96.2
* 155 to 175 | 82.4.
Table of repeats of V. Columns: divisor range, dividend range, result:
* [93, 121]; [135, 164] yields 1.06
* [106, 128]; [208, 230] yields 1.23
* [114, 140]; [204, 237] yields 1.20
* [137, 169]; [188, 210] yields 1.19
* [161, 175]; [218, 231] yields 1.19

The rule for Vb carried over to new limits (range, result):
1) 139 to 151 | 82.8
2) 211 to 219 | 98.6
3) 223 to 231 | 101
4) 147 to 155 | 79.3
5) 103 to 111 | 77.5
